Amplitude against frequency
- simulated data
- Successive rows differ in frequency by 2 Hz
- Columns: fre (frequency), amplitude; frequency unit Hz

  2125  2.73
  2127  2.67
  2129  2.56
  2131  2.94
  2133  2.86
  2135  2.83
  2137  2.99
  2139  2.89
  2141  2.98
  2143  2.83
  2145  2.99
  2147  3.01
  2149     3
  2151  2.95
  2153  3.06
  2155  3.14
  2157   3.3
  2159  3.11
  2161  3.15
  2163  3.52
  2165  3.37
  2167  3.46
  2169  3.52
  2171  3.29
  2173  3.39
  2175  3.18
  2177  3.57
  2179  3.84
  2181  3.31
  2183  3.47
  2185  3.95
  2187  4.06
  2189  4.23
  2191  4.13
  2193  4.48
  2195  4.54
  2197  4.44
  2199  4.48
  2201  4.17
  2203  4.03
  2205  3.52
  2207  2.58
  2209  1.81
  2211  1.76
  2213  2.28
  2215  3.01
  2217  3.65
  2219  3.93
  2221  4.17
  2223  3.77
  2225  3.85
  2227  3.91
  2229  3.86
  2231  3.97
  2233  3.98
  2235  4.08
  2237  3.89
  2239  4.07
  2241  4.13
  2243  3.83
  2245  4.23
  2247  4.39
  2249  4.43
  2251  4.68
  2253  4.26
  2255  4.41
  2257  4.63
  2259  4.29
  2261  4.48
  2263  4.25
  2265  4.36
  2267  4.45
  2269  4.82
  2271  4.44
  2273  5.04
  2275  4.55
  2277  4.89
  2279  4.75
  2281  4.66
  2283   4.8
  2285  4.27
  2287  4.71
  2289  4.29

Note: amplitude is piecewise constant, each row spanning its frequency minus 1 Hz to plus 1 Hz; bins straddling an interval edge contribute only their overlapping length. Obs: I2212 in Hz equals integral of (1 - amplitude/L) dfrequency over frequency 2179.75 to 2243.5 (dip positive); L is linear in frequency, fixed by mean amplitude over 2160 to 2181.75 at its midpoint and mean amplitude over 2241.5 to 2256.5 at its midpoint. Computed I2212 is 2.5 Hz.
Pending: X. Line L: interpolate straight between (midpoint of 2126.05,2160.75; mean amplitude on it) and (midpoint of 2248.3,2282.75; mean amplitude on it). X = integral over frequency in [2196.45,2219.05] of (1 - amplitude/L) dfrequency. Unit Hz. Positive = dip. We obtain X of 3.2 Hz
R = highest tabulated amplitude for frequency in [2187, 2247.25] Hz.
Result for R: 4.54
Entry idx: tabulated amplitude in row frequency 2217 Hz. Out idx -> 3.65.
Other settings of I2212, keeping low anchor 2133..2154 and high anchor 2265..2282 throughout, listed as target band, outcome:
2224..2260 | 0.9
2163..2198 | -3.3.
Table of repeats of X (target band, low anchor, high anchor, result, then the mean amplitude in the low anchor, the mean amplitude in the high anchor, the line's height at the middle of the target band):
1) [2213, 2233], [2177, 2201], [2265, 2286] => 2.7 Hz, 4.07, 4.65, 4.3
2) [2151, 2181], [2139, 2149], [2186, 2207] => 0.9 Hz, 2.95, 4.13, 3.45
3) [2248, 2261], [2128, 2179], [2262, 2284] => -0.1 Hz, 3.13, 4.64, 4.4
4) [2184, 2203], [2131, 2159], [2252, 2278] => -3.4 Hz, 2.99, 4.53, 3.61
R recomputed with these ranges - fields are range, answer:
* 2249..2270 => 4.82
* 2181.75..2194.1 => 4.48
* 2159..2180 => 3.84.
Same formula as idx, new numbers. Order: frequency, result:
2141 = 2.98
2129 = 2.56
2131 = 2.94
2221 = 4.17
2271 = 4.44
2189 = 4.23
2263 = 4.25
